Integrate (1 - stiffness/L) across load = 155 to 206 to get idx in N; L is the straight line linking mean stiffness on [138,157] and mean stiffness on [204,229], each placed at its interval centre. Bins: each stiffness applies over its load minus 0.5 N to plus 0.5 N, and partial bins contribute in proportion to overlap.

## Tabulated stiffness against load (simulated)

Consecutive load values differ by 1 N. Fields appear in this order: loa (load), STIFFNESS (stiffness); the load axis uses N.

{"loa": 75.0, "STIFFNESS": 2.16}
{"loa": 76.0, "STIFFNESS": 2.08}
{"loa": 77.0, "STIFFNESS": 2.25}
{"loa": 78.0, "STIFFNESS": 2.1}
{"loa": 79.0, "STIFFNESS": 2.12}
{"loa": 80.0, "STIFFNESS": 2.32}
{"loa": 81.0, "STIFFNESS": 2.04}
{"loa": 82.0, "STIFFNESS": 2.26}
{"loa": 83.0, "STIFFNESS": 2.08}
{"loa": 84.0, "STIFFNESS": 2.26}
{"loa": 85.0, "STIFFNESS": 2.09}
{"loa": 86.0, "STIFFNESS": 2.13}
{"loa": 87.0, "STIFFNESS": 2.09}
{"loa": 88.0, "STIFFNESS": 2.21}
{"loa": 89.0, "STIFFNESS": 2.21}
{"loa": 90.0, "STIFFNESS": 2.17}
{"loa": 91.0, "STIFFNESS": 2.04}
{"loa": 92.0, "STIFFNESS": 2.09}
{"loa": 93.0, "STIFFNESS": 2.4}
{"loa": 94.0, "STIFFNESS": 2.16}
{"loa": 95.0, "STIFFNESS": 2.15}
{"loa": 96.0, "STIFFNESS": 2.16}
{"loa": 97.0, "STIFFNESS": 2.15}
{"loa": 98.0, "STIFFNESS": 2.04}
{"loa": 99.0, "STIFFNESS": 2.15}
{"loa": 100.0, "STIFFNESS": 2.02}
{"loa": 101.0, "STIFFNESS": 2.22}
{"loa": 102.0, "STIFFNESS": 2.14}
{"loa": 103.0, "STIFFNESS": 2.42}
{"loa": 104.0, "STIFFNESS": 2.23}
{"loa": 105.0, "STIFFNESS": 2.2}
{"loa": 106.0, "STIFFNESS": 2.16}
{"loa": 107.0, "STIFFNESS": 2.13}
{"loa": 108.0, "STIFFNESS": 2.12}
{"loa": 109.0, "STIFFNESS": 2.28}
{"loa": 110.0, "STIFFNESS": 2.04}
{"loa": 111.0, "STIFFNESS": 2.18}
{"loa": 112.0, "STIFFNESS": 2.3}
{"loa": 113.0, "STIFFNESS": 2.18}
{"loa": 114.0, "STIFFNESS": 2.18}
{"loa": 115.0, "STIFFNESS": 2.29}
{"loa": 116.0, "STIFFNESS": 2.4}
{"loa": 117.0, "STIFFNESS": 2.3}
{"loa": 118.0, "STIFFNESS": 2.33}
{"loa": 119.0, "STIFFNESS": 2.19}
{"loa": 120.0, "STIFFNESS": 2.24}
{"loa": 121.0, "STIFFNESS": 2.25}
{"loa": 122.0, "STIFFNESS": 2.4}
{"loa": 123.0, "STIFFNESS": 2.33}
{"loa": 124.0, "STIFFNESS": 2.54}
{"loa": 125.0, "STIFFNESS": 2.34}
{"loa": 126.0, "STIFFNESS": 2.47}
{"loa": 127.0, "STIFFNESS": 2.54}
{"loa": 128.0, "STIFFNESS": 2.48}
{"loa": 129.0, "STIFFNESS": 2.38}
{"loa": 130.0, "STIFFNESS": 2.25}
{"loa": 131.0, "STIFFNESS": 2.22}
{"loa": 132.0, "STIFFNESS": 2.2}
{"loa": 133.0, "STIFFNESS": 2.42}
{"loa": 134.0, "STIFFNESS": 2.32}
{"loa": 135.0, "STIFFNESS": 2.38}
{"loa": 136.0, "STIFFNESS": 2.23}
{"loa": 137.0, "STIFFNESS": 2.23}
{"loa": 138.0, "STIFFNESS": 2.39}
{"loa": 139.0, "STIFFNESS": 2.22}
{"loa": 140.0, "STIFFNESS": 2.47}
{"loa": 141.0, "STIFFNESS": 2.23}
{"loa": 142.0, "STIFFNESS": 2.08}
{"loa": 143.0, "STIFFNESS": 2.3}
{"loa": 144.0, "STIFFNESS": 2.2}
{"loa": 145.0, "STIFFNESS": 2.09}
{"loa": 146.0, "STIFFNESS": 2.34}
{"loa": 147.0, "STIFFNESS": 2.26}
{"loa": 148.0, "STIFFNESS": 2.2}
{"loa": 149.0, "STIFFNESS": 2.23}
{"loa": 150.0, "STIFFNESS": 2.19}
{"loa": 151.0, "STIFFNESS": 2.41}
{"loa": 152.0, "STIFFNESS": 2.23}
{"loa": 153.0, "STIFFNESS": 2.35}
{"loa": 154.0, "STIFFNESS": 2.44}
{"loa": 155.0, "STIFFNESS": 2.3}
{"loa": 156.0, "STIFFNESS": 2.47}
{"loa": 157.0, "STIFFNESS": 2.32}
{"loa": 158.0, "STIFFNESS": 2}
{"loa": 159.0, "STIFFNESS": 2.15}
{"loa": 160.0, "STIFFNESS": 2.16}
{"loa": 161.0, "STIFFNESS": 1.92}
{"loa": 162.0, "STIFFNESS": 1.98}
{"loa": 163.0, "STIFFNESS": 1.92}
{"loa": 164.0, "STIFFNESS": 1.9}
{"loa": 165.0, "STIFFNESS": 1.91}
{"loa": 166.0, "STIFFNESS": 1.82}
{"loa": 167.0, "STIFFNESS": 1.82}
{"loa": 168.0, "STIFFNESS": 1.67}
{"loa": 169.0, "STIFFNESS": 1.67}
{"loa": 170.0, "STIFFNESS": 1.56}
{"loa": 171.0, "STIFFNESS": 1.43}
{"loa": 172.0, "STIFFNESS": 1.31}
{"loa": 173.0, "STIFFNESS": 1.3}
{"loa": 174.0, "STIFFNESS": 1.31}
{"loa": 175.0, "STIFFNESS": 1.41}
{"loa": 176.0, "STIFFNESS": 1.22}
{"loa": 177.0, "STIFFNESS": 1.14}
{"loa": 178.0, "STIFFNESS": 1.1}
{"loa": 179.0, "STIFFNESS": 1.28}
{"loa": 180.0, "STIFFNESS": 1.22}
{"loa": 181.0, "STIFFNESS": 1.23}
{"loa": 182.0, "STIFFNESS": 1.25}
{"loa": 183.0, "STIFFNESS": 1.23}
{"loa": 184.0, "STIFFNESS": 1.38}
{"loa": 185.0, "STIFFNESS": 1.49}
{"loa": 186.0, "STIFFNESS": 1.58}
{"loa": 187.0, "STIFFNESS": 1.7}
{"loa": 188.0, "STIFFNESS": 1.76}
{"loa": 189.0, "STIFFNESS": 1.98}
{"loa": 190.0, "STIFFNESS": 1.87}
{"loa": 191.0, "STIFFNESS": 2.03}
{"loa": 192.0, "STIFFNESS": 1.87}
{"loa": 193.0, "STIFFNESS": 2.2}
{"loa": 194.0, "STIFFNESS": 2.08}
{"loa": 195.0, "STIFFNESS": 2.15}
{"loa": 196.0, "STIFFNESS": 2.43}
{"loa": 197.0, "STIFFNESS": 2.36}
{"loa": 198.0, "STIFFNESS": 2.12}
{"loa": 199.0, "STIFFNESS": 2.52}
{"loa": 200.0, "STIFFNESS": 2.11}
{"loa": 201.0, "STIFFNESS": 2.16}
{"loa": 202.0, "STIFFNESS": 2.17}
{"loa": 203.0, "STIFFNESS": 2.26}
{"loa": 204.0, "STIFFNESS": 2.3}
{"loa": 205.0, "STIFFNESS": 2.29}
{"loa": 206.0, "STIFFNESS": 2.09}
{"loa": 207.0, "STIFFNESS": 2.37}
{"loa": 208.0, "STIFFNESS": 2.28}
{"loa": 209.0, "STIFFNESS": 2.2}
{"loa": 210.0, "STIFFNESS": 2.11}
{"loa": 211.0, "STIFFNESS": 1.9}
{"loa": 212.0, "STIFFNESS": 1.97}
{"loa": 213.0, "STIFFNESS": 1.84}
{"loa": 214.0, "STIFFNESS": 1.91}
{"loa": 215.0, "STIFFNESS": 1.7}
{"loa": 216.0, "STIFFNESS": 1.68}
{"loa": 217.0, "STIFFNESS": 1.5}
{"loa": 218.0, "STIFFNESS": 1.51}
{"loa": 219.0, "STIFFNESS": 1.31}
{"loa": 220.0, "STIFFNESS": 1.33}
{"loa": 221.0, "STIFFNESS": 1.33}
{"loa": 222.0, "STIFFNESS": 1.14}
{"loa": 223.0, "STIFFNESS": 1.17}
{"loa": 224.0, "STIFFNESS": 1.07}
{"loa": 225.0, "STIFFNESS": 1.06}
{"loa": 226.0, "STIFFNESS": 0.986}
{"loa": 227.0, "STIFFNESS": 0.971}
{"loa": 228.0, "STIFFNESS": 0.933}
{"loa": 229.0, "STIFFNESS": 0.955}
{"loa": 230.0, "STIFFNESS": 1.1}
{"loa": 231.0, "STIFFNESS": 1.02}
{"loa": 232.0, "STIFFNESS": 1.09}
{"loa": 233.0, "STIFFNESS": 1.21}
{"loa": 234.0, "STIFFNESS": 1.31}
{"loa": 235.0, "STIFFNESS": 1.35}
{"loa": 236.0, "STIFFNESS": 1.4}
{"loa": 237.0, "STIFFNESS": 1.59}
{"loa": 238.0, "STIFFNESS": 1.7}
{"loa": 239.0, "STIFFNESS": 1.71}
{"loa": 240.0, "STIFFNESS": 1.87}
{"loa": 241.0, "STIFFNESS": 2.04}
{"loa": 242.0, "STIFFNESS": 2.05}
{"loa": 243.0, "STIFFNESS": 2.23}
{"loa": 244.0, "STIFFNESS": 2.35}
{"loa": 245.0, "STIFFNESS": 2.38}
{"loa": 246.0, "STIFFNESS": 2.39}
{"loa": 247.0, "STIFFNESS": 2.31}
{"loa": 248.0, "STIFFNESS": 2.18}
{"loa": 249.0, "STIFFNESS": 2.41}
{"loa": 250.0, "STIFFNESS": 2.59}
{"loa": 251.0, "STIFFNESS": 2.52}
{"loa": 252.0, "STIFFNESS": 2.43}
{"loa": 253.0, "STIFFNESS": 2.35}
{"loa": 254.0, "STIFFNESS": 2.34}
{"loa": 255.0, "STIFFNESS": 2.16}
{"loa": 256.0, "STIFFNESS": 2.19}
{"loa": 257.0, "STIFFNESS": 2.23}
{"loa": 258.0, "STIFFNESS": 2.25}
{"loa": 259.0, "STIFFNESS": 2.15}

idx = 3.3 N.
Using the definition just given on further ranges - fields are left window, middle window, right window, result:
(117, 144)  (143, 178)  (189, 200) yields 5.0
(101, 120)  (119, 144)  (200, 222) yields -1.9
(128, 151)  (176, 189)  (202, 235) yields 3.5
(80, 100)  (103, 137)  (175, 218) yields -3.7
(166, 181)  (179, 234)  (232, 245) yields -4.7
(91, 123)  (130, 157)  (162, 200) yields -4.6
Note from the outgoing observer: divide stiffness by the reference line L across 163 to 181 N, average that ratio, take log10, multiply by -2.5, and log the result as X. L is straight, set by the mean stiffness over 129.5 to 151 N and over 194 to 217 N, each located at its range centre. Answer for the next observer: 0.43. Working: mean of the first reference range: 2.26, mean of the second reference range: 2.12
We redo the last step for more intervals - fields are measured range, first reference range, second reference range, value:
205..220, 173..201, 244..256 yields 0.05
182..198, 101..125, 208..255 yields 0.02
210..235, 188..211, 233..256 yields 0.49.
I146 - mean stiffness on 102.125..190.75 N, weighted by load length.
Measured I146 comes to 2.03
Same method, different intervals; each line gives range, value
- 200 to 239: 1.59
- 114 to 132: 2.34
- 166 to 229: 1.68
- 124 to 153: 2.3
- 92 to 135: 2.26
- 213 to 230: 1.3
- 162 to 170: 1.81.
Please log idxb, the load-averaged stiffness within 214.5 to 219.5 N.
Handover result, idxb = 1.54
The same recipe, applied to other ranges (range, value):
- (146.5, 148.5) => 2.23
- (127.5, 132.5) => 2.31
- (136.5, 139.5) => 2.28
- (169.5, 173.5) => 1.4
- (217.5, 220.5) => 1.38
